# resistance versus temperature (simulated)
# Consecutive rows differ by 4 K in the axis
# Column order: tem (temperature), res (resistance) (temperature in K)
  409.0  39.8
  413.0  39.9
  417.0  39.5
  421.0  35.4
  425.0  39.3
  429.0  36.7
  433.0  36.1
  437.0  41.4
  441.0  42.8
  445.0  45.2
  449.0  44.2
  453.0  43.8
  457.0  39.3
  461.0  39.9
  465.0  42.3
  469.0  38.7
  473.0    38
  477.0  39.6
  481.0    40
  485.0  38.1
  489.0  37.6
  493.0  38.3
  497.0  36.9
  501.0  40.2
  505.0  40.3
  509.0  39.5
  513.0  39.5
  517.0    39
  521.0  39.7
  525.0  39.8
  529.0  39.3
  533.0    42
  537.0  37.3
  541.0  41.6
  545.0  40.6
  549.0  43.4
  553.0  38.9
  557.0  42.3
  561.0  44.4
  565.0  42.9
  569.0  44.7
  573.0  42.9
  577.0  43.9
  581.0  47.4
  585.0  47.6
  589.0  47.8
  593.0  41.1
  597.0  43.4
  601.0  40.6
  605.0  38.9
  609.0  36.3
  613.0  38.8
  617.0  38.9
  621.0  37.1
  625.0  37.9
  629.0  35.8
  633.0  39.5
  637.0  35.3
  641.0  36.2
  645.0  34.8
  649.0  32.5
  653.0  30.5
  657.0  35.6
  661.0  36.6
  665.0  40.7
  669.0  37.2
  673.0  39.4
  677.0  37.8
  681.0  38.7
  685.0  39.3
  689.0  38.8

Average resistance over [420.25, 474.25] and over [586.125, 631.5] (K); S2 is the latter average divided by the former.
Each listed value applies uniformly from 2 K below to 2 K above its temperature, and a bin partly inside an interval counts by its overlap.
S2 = 1.0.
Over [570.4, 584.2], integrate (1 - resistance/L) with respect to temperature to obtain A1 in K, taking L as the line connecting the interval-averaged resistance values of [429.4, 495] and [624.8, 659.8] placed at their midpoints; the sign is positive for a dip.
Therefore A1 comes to -3.0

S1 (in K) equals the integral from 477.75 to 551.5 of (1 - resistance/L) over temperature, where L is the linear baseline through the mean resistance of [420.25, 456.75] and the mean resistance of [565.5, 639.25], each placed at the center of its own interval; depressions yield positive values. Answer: 2.2 K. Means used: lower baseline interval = 40.7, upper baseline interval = 41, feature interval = 39.6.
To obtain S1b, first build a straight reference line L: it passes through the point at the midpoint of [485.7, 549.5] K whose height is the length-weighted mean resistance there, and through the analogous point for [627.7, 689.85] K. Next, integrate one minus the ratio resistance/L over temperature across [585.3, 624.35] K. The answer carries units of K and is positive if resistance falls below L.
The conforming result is -2.79 K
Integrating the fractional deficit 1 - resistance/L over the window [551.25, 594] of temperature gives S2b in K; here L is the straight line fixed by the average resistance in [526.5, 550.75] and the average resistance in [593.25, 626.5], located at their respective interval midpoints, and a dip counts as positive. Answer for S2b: -4.5 K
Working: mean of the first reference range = 40.7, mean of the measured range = 44.1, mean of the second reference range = 39.1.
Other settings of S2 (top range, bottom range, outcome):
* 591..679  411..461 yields 0.93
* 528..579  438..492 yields 1.03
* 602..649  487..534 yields 0.94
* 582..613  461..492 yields 1.08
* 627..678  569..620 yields 0.86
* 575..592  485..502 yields 1.22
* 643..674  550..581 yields 0.83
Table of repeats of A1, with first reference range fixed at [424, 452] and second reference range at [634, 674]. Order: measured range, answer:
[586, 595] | -1.8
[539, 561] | -1.9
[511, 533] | -0.4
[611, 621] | -0.5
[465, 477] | 0.3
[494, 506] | 0.2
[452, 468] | -0.2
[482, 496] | 0.6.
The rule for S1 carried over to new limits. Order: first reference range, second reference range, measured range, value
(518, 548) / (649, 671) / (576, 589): -2.8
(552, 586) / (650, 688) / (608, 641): 2.3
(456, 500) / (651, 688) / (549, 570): -2.4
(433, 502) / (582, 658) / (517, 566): -1.9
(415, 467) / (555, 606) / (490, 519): 2.0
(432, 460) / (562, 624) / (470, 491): 1.7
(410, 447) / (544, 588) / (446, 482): -0.1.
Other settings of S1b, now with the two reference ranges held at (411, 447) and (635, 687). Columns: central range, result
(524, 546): -1.1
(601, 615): -0.4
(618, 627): -0.2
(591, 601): -1.2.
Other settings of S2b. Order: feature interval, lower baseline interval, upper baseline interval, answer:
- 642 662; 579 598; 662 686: 3.2 K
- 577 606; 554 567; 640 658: -3.2 K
